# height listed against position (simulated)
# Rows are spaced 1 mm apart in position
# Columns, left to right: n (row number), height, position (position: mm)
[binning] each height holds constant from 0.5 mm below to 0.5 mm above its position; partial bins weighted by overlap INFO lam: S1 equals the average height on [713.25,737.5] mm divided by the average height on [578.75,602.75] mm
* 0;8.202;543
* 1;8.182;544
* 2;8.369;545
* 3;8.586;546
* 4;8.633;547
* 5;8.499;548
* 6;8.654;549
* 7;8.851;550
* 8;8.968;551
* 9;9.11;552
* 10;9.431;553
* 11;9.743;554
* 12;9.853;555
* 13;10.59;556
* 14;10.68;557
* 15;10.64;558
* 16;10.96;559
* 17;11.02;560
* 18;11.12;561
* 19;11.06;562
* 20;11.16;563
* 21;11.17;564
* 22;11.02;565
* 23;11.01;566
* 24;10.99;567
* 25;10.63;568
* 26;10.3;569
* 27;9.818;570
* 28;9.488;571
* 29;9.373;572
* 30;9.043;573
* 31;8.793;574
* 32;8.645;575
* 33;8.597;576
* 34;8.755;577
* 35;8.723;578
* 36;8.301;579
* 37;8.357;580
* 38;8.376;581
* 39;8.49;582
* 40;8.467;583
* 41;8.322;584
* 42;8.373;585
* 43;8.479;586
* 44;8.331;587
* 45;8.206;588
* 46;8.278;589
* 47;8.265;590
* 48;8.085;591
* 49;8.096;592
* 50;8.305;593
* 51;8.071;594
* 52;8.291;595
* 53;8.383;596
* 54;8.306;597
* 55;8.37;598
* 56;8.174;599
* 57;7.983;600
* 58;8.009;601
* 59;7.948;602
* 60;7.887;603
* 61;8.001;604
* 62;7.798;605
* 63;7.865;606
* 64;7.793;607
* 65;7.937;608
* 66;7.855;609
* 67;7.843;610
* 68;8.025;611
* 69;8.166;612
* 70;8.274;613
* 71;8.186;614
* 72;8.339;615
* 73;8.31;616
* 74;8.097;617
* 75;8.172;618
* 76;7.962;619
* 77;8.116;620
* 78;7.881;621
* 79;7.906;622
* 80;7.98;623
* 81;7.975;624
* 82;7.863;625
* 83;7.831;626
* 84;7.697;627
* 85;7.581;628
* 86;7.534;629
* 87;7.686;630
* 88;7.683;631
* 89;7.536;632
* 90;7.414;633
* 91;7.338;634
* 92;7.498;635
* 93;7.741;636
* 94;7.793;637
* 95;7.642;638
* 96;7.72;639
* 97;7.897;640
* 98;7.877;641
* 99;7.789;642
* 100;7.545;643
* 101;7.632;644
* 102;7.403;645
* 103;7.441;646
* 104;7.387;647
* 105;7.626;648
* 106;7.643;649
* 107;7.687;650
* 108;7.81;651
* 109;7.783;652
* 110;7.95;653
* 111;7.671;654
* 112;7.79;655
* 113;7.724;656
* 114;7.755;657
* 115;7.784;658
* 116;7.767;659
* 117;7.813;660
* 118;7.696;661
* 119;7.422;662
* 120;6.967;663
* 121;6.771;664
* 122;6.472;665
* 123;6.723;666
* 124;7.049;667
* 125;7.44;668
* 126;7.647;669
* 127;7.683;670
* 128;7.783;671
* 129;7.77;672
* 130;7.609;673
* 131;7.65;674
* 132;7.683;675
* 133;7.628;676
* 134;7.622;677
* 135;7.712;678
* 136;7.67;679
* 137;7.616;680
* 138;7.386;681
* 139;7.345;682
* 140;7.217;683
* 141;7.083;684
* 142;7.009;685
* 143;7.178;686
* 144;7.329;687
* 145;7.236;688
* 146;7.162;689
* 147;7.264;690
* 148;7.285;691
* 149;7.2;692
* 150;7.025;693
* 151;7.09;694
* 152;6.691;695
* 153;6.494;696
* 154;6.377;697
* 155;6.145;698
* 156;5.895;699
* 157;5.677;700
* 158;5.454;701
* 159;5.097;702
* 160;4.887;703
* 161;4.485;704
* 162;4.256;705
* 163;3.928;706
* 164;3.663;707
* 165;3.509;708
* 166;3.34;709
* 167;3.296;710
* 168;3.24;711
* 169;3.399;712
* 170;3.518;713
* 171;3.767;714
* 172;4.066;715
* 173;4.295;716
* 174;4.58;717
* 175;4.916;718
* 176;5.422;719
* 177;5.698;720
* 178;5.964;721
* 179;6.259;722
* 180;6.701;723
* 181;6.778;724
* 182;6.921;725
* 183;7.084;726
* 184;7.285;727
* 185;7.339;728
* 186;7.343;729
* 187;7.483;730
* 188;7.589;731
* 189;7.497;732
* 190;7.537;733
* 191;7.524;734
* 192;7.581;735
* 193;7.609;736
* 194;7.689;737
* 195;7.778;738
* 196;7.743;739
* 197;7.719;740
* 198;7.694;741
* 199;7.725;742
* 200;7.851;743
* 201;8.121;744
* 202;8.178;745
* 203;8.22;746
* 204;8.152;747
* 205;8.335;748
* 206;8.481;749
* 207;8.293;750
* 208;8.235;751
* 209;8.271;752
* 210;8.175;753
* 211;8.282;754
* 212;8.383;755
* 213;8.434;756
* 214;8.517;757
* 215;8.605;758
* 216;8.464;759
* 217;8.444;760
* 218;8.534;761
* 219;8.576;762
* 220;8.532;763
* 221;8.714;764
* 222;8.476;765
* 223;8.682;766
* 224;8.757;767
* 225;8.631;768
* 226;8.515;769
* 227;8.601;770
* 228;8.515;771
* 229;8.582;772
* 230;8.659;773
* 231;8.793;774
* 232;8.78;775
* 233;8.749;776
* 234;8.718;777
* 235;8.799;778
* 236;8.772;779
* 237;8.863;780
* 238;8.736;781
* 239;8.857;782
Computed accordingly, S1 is 0.78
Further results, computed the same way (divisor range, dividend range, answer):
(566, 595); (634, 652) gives 0.87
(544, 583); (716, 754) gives 0.76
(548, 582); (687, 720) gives 0.54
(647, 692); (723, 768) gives 1.07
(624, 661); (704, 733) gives 0.70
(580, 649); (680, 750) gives 0.81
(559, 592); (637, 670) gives 0.81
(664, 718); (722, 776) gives 1.31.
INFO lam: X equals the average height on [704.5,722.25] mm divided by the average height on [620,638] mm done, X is 0.55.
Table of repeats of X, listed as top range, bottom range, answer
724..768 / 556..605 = 0.88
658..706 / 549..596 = 0.74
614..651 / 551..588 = 0.81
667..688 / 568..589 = 0.85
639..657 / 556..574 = 0.73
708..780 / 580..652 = 0.93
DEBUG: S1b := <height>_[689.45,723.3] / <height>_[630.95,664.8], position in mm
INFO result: 0.68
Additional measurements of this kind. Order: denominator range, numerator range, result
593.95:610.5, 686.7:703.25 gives 0.81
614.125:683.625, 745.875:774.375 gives 1.11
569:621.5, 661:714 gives 0.76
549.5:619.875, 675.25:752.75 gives 0.74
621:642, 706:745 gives 0.80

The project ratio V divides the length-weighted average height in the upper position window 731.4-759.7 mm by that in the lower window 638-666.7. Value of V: 1.1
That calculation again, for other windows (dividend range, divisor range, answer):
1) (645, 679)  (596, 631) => 0.95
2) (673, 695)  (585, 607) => 0.90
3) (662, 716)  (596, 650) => 0.80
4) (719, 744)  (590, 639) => 0.91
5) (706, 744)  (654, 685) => 0.82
